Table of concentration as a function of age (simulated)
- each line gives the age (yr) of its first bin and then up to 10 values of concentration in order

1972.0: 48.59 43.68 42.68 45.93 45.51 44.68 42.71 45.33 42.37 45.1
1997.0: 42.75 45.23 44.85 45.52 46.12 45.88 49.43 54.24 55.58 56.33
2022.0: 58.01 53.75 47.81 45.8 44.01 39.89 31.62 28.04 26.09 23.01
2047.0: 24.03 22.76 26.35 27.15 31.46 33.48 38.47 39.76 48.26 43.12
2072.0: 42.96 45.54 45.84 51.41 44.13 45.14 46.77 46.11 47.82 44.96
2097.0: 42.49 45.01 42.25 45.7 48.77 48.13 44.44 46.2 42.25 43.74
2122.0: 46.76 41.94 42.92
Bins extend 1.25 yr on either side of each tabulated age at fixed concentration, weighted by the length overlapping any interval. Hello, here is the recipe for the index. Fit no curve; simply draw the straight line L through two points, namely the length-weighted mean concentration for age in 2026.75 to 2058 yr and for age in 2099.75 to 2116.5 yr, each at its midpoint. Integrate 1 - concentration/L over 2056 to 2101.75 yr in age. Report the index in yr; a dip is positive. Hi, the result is -4.7 yr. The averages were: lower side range 31.7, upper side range 45.7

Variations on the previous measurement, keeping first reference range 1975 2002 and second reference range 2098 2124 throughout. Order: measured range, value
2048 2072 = 5.3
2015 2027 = -2.8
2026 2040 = 1.4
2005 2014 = -0.6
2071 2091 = -0.5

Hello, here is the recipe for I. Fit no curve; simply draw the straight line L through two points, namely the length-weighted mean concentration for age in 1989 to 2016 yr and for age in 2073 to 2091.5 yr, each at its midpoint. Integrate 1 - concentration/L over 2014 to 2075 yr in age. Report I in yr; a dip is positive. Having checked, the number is 9.30 yr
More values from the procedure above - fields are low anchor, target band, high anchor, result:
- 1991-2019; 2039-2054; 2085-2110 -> 6.9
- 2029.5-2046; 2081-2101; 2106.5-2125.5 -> -1.9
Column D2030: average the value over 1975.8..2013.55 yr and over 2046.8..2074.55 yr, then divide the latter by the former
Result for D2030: 0.78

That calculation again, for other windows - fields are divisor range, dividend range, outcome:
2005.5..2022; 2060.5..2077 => 0.83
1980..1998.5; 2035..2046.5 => 0.63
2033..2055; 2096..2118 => 1.62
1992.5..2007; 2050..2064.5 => 0.71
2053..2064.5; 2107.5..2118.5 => 1.37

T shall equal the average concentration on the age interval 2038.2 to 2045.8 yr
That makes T 25.7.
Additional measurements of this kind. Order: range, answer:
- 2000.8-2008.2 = 45.5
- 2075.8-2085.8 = 46.6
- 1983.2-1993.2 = 43.8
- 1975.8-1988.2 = 44.3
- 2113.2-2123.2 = 44.7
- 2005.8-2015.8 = 49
